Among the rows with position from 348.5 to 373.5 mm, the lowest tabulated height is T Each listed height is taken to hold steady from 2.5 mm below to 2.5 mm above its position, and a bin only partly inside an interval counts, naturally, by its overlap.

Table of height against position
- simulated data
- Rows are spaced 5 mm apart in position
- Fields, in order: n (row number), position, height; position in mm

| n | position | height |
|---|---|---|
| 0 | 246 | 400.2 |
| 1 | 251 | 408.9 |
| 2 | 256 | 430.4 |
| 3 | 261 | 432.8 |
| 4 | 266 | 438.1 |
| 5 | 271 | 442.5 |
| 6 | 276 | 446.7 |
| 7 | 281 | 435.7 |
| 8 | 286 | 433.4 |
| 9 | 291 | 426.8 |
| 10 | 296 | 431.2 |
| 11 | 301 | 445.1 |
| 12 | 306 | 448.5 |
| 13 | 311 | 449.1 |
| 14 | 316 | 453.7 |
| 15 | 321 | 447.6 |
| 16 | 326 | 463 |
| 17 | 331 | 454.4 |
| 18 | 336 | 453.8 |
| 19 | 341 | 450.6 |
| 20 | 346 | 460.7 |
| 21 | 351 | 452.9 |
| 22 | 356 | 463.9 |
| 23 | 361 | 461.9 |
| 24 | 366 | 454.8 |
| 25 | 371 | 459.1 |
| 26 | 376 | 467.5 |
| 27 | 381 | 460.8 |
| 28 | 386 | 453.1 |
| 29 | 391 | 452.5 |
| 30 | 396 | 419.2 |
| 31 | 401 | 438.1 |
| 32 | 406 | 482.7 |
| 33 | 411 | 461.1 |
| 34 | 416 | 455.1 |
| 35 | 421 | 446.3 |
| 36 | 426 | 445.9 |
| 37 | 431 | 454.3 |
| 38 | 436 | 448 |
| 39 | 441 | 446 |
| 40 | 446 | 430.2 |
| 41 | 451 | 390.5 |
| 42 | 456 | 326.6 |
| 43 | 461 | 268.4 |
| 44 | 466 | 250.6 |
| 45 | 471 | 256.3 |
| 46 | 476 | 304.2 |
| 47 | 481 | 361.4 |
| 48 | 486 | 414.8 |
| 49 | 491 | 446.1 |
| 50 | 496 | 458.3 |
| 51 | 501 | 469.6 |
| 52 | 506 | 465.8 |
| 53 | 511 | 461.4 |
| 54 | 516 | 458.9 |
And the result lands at 452.9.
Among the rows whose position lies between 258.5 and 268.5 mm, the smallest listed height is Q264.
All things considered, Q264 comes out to 432.8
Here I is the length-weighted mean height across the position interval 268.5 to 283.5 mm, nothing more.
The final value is 442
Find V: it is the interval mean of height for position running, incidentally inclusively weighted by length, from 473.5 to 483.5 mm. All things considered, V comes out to 333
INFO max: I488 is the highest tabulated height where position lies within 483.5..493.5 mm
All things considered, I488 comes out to 446.1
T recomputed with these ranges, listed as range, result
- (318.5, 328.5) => 447.6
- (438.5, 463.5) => 268.4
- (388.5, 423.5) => 419.2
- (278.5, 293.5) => 426.8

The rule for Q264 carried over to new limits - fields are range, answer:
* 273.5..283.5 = 435.7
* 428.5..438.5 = 448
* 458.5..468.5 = 250.6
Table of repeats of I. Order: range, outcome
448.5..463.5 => 328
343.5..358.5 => 459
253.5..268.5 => 434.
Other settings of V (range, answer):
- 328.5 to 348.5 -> 455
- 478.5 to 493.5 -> 407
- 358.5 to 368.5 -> 458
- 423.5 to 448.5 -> 445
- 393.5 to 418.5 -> 451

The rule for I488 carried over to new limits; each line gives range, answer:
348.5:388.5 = 467.5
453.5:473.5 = 326.6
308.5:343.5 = 463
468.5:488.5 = 414.8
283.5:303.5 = 445.1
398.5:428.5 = 482.7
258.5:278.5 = 446.7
